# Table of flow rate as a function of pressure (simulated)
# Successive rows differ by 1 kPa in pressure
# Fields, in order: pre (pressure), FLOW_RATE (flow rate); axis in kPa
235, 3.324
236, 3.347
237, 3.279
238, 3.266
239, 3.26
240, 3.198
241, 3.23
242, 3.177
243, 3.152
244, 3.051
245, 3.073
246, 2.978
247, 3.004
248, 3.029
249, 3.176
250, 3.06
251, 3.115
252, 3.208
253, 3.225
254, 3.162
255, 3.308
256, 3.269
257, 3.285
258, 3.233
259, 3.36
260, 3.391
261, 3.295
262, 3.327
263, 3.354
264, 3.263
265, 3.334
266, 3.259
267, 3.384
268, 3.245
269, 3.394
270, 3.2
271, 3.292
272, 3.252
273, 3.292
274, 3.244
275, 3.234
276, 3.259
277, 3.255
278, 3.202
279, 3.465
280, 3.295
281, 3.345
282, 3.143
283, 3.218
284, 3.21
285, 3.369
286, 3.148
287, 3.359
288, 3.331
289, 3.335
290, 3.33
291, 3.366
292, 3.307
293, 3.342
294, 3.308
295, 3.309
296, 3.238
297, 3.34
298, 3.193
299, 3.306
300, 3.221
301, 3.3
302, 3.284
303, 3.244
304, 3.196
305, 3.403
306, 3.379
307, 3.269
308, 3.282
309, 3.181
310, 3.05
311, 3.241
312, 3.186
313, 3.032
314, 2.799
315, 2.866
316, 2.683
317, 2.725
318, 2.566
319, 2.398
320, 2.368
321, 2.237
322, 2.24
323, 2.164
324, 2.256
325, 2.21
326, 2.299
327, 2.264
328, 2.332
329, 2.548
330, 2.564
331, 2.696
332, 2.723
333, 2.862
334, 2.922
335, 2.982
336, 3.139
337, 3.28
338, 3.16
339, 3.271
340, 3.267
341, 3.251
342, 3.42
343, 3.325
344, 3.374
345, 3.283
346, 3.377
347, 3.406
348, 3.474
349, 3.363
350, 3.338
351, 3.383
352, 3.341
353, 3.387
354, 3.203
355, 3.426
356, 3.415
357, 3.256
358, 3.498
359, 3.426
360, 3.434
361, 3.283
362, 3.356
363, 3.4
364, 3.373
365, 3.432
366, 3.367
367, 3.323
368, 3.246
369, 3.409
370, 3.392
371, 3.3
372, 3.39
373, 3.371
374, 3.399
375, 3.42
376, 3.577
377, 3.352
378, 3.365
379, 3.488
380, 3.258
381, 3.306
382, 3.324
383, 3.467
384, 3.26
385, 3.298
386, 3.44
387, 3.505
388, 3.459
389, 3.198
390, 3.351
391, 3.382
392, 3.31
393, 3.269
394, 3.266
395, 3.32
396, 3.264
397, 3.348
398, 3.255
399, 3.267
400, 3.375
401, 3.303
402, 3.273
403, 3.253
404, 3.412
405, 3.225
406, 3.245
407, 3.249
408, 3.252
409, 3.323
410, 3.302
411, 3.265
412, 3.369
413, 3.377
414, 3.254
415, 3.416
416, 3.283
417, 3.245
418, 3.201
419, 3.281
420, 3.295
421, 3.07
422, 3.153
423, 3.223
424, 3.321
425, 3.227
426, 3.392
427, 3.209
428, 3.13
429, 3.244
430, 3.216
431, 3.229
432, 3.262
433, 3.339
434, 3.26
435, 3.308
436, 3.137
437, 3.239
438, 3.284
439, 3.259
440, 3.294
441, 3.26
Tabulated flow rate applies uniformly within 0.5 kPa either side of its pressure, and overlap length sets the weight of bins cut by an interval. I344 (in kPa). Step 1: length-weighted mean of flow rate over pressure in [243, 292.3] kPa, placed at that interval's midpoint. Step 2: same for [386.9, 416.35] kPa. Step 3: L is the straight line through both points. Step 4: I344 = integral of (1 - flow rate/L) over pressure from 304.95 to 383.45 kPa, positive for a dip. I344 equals 4.2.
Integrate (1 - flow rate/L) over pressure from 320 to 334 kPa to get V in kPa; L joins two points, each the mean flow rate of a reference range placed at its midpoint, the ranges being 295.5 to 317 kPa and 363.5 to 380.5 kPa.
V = 3.5 kPa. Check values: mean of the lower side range 3.17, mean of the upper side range 3.38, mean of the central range 2.43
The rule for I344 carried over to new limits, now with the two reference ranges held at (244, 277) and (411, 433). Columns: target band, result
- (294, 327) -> 3.29 kPa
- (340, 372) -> -1.12 kPa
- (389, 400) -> -0.16 kPa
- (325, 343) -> 2.05 kPa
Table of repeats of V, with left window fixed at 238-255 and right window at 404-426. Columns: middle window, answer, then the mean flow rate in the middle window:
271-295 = -0.90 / 3.29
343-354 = -0.49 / 3.36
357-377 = -0.93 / 3.39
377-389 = -0.46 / 3.37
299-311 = -0.27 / 3.26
